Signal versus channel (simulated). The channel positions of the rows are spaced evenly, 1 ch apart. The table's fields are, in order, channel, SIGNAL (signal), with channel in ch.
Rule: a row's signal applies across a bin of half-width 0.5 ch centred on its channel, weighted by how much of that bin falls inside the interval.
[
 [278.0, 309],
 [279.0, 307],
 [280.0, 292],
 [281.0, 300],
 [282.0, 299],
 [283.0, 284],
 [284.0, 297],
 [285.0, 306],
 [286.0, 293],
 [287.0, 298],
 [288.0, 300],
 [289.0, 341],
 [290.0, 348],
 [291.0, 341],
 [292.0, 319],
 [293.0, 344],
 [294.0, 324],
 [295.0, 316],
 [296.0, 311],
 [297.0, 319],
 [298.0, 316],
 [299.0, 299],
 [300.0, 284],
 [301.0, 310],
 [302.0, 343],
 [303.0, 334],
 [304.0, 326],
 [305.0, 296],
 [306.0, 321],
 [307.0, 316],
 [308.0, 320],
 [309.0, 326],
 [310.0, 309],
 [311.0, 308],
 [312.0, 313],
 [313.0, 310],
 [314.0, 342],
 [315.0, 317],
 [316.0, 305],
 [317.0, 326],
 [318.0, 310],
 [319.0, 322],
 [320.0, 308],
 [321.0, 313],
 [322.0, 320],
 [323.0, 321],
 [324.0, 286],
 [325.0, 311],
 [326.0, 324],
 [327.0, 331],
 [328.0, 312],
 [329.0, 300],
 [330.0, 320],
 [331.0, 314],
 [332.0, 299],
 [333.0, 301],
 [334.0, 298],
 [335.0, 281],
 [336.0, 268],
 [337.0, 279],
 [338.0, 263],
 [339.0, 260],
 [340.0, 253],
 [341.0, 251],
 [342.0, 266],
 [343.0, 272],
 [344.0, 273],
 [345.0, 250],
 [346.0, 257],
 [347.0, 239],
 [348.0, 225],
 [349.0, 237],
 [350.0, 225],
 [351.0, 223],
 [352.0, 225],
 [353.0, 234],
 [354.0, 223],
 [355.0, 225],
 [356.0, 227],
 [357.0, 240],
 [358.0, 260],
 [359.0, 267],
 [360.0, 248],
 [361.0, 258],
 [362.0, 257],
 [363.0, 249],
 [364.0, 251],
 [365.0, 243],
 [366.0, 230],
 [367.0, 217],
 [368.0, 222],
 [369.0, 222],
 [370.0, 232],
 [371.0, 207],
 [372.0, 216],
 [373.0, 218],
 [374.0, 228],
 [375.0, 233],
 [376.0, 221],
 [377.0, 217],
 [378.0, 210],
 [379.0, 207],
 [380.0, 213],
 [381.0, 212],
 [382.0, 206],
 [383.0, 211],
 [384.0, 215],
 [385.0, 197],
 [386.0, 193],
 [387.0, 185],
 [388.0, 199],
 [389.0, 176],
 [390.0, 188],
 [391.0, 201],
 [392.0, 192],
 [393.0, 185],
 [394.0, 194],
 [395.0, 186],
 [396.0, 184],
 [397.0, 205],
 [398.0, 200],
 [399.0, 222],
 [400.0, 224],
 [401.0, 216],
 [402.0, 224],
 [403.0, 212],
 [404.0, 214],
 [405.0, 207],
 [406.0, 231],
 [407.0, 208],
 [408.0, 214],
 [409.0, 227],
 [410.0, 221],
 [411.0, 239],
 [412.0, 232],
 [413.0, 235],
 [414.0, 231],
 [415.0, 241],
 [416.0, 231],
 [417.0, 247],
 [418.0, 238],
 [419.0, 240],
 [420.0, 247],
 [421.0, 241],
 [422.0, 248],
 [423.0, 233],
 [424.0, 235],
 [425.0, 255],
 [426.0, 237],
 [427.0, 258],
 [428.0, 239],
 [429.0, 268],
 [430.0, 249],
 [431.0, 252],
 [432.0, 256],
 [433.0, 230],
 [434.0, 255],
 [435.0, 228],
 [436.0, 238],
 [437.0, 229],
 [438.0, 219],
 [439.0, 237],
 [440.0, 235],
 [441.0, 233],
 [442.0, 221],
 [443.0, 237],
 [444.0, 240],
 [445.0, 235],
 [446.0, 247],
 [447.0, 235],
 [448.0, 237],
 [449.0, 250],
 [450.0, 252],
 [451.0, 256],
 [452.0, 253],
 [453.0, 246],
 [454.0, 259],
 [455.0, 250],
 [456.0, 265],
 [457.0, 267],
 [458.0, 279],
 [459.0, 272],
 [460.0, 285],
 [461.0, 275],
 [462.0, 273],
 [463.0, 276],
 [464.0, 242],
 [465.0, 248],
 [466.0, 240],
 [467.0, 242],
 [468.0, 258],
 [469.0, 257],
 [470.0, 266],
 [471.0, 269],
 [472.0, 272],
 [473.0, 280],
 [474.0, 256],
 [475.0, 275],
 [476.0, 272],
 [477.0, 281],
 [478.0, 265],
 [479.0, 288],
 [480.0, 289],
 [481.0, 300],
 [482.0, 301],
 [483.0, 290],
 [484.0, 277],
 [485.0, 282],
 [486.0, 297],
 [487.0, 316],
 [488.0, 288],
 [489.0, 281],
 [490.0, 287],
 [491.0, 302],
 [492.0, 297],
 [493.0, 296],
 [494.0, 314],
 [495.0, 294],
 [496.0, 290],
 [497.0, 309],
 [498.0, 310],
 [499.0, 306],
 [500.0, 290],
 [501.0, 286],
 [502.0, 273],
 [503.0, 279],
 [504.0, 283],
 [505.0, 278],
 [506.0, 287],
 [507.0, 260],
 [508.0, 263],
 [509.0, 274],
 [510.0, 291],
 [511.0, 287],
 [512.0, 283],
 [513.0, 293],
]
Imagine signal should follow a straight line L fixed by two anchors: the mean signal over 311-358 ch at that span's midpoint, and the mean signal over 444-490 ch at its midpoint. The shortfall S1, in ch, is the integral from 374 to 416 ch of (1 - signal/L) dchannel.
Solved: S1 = 9.7 ch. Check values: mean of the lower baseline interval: 280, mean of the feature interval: 211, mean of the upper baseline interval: 268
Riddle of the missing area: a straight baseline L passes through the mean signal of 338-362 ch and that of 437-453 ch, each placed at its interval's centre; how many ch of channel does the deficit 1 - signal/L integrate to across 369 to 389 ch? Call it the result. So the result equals 2.7 ch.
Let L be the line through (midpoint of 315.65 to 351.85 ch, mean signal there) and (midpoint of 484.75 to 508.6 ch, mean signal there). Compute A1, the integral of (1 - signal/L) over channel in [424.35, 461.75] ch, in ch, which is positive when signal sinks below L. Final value 5.2 ch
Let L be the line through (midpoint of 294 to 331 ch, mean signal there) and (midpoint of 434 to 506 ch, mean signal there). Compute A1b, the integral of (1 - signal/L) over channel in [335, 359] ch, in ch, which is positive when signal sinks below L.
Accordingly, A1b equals 4.5 ch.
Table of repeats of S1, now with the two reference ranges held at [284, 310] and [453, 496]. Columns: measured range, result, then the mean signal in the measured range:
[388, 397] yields 3.22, 190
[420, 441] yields 3.27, 242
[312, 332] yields -0.21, 315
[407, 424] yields 3.26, 234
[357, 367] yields 1.76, 249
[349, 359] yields 2.33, 233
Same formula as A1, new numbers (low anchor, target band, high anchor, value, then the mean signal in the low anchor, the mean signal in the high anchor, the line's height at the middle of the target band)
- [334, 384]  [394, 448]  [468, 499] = 6.43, 238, 287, 262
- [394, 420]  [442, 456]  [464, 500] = 0.53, 221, 282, 255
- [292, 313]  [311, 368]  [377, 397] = -1.94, 317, 198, 265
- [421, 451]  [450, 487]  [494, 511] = -0.90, 241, 287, 263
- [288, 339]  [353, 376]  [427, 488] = 4.62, 313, 259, 294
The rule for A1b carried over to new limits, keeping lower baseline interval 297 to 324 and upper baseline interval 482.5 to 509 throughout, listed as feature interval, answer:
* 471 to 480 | 0.6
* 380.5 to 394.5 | 5.0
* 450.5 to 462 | 1.2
